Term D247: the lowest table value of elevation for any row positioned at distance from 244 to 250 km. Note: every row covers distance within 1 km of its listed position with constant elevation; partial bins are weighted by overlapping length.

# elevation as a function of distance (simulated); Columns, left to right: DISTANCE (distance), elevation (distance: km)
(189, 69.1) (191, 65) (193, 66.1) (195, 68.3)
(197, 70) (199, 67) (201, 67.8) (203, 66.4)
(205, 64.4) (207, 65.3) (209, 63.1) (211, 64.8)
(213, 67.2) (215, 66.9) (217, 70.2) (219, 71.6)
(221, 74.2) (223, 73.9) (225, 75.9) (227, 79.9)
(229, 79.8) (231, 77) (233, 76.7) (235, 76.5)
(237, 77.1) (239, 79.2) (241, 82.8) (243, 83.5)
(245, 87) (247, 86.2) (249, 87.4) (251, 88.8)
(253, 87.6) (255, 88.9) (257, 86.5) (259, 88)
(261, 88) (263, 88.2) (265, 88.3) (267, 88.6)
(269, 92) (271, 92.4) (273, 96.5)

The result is 86.2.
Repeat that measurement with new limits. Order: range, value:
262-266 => 88.2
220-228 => 73.9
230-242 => 76.5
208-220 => 63.1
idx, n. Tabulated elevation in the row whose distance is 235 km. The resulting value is 76.5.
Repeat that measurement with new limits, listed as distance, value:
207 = 65.3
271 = 92.4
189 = 69.1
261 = 88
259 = 88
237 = 77.1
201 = 67.8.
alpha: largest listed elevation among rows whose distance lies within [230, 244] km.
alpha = 83.5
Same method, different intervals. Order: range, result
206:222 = 74.2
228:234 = 79.8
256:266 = 88.3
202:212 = 66.4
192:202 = 70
